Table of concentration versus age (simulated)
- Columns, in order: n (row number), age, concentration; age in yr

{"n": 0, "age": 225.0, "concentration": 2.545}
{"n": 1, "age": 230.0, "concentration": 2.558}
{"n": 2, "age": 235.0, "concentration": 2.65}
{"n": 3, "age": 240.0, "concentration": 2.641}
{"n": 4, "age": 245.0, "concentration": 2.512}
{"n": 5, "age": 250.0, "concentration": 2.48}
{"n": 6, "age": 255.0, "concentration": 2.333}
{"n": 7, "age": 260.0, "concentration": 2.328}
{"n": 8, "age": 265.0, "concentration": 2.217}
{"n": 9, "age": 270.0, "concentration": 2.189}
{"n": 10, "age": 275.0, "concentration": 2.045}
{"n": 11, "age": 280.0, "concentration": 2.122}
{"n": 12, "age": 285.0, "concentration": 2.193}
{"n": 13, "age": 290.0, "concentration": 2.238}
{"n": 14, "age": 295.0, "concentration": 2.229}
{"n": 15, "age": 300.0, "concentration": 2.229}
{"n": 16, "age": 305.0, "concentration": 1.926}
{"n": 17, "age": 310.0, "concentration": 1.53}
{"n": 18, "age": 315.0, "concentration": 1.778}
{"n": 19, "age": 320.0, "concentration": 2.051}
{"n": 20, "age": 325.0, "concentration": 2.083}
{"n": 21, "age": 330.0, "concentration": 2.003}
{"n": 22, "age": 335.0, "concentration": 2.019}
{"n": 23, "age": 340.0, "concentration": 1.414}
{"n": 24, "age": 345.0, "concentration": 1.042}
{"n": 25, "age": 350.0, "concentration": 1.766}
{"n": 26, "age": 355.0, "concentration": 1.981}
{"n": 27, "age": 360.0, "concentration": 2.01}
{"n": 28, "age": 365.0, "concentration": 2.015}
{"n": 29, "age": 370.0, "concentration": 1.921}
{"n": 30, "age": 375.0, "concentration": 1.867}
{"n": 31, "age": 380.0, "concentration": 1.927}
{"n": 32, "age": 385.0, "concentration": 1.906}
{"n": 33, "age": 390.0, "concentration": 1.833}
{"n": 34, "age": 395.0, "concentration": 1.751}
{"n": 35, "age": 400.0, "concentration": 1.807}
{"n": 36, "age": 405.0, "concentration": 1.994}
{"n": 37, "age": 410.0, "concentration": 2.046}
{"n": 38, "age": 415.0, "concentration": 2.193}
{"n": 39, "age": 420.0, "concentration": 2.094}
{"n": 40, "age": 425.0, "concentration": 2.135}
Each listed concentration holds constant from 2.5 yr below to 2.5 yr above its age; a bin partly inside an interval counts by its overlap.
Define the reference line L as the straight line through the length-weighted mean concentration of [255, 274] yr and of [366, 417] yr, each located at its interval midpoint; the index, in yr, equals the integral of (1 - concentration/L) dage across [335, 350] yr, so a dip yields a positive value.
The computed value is 4.4 yr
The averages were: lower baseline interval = 2.24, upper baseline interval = 1.92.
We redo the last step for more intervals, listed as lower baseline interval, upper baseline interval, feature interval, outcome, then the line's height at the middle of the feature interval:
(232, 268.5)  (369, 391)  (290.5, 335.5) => 3.83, 2.18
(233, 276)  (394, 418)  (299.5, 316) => 3.04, 2.24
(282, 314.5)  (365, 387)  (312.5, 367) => 3.97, 1.98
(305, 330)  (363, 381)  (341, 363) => 2.60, 1.91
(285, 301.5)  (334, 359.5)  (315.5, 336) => -1.55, 1.88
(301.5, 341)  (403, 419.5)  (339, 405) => 6.30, 1.99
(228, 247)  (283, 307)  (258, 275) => 1.18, 2.38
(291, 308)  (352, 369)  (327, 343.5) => 2.18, 2.04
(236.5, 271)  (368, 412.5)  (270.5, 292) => 1.38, 2.3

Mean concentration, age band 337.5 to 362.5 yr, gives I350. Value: 1.64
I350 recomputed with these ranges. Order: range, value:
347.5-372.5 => 1.94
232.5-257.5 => 2.52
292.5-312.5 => 1.98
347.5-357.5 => 1.87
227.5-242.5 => 2.62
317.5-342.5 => 1.91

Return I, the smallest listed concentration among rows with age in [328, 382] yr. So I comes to 1.042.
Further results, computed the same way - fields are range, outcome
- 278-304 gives 2.122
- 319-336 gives 2.003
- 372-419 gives 1.751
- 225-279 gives 2.045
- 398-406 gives 1.807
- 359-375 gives 1.867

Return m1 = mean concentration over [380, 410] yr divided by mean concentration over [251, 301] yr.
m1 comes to 0.85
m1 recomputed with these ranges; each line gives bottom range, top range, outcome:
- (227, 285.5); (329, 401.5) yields 0.77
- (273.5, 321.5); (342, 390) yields 0.90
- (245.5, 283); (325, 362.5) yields 0.78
